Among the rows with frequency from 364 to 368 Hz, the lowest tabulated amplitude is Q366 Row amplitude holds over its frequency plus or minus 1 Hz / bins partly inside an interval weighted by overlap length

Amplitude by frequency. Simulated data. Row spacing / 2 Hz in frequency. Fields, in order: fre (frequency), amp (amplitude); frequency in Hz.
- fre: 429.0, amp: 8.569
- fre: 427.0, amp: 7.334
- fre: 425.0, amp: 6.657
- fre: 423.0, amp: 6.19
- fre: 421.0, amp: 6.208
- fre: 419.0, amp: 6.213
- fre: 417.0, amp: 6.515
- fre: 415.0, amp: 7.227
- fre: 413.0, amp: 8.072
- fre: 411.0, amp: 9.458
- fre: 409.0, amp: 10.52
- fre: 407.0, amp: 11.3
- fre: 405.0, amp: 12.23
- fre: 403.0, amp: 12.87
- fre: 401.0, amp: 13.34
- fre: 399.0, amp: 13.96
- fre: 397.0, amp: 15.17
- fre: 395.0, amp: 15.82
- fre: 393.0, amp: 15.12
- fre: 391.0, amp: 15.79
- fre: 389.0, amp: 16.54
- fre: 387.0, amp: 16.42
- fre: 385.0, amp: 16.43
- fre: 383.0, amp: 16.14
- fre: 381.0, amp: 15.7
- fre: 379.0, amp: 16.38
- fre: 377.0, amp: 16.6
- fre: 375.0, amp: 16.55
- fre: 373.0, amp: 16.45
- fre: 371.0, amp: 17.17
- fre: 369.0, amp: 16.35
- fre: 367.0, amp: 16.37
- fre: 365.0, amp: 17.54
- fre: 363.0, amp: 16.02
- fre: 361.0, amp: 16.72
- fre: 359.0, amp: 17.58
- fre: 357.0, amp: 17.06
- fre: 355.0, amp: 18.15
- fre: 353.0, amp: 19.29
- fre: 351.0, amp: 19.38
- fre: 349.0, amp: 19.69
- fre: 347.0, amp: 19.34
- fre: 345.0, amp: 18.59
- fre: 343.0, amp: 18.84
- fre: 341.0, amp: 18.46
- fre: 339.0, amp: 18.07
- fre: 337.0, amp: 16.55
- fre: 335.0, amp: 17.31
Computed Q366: 16.37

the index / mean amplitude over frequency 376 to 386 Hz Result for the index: 16.2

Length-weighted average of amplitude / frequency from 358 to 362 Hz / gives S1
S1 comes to 17.1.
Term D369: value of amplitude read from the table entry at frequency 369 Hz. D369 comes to 16.35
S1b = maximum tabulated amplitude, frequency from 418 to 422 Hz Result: 6.213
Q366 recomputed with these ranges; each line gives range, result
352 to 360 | 17.06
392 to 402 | 13.34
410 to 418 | 6.515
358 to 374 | 16.02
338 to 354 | 18.07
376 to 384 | 15.7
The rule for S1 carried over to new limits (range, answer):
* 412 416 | 7.65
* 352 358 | 18.2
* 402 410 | 11.7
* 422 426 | 6.42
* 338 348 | 18.7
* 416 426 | 6.36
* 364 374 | 16.8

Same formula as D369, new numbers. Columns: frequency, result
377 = 16.6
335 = 17.31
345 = 18.59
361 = 16.72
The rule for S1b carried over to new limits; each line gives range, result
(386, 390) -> 16.54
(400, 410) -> 13.34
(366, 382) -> 17.17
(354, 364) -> 18.15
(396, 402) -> 15.17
